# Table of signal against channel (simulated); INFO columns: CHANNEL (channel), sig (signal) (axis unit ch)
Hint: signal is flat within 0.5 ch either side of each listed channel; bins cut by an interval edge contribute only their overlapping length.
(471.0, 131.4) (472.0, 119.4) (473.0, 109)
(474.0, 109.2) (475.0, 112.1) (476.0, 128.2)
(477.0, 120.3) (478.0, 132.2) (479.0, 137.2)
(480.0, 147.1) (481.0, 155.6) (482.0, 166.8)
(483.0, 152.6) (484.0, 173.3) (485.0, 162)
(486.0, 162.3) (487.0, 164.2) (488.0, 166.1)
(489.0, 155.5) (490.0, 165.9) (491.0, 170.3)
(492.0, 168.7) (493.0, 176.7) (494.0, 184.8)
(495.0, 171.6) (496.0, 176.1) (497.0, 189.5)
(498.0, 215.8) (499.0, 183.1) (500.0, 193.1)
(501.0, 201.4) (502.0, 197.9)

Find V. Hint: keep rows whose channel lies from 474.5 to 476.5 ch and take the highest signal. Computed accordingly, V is 128.2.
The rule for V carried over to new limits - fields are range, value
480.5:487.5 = 173.3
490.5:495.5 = 184.8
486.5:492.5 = 170.3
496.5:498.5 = 215.8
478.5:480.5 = 147.1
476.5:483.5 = 166.8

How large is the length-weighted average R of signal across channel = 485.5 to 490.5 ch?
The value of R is 163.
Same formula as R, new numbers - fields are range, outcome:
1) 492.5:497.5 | 180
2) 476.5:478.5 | 126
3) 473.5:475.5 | 111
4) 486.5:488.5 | 165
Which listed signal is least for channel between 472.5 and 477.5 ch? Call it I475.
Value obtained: 109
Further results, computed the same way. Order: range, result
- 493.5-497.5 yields 171.6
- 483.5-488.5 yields 162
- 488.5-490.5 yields 155.5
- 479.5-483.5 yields 147.1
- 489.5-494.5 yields 165.9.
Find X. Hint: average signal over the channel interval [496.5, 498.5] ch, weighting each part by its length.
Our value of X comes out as 203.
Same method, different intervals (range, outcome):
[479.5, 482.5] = 156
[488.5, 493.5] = 167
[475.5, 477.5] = 124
